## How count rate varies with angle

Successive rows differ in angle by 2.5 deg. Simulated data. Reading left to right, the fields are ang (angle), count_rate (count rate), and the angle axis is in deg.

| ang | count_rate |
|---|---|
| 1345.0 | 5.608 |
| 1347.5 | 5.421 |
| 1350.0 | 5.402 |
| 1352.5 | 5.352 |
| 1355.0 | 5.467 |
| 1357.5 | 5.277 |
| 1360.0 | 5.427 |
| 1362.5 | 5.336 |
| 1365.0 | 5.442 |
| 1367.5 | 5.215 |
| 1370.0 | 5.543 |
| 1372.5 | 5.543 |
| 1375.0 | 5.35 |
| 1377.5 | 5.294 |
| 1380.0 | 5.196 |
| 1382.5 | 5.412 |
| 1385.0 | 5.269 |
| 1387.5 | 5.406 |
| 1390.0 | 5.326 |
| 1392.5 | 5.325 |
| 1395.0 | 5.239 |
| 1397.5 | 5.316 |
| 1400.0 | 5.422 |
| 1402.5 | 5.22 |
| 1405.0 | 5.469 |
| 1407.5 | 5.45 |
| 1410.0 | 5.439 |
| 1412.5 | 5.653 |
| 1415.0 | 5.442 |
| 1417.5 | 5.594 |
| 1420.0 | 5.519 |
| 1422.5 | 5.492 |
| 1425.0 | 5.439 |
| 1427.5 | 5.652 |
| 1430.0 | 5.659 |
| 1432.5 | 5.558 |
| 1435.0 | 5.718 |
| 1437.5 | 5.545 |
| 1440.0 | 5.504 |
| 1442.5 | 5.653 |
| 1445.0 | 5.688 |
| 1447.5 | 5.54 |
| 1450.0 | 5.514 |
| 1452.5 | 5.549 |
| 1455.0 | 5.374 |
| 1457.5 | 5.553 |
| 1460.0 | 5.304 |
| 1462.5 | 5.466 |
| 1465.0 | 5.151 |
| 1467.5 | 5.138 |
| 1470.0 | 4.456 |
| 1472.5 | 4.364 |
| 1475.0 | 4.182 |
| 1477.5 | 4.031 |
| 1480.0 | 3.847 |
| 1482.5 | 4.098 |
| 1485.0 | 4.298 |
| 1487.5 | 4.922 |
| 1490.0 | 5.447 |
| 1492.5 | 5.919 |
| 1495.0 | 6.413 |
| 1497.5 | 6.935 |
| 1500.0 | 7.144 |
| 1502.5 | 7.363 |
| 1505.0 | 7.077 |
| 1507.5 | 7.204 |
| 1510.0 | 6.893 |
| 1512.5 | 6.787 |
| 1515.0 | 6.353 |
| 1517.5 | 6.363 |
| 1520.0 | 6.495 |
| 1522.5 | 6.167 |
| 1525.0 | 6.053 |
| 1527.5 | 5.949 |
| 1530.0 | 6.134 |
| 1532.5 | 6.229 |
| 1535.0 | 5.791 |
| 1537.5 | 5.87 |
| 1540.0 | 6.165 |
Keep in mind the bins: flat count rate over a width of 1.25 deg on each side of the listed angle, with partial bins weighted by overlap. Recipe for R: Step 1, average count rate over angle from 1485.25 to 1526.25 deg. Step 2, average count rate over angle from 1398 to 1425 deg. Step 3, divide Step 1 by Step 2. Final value 1.2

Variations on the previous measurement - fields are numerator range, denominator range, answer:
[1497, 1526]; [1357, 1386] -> 1.26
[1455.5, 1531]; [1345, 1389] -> 1.06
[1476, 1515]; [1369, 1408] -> 1.10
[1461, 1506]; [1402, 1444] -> 0.96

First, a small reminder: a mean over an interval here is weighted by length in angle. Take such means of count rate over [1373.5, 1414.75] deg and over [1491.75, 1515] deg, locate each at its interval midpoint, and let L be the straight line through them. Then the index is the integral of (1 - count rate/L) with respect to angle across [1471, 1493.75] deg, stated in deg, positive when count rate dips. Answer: 7.0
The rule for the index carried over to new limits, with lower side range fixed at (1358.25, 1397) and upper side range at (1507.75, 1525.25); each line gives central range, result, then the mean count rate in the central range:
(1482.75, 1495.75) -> 2.12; 5.26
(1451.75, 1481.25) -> 5.95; 4.86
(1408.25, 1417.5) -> 0.21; 5.52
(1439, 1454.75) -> 0.97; 5.56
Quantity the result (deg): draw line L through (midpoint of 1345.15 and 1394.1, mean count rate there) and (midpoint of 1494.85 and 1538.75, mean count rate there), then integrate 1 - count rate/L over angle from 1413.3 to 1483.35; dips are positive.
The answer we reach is 8.71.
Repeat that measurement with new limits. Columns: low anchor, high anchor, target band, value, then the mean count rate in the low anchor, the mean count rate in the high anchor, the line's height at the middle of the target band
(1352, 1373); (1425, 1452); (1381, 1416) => 0.68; 5.4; 5.59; 5.49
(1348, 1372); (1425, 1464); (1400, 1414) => 0.08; 5.39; 5.55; 5.48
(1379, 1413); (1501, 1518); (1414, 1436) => 0.72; 5.36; 6.89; 5.75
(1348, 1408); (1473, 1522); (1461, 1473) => 1.63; 5.36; 5.86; 5.74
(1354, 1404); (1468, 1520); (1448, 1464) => 0.39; 5.35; 5.72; 5.6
